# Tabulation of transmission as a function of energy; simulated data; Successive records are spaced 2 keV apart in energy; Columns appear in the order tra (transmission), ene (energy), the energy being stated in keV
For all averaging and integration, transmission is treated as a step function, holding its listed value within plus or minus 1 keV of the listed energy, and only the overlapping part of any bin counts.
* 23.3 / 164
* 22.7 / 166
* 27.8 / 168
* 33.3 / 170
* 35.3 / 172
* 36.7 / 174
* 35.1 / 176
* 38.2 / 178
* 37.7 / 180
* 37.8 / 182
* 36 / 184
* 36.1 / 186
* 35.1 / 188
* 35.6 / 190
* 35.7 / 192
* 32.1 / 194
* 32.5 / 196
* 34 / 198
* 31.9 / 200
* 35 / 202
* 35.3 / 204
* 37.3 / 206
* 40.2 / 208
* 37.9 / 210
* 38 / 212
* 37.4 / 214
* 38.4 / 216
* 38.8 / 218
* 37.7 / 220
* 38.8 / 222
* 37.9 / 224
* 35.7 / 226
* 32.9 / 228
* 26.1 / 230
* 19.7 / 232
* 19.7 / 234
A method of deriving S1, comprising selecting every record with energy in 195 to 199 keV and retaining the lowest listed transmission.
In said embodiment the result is 32.5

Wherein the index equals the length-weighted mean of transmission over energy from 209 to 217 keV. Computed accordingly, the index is 37.9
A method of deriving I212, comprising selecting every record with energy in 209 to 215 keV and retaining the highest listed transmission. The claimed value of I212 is 38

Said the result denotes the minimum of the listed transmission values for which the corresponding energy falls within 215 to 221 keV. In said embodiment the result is 37.7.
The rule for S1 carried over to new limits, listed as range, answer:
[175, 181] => 35.1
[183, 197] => 32.1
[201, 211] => 35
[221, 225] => 37.9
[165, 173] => 22.7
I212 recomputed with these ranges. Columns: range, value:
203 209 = 40.2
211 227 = 38.8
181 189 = 37.8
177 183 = 38.2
